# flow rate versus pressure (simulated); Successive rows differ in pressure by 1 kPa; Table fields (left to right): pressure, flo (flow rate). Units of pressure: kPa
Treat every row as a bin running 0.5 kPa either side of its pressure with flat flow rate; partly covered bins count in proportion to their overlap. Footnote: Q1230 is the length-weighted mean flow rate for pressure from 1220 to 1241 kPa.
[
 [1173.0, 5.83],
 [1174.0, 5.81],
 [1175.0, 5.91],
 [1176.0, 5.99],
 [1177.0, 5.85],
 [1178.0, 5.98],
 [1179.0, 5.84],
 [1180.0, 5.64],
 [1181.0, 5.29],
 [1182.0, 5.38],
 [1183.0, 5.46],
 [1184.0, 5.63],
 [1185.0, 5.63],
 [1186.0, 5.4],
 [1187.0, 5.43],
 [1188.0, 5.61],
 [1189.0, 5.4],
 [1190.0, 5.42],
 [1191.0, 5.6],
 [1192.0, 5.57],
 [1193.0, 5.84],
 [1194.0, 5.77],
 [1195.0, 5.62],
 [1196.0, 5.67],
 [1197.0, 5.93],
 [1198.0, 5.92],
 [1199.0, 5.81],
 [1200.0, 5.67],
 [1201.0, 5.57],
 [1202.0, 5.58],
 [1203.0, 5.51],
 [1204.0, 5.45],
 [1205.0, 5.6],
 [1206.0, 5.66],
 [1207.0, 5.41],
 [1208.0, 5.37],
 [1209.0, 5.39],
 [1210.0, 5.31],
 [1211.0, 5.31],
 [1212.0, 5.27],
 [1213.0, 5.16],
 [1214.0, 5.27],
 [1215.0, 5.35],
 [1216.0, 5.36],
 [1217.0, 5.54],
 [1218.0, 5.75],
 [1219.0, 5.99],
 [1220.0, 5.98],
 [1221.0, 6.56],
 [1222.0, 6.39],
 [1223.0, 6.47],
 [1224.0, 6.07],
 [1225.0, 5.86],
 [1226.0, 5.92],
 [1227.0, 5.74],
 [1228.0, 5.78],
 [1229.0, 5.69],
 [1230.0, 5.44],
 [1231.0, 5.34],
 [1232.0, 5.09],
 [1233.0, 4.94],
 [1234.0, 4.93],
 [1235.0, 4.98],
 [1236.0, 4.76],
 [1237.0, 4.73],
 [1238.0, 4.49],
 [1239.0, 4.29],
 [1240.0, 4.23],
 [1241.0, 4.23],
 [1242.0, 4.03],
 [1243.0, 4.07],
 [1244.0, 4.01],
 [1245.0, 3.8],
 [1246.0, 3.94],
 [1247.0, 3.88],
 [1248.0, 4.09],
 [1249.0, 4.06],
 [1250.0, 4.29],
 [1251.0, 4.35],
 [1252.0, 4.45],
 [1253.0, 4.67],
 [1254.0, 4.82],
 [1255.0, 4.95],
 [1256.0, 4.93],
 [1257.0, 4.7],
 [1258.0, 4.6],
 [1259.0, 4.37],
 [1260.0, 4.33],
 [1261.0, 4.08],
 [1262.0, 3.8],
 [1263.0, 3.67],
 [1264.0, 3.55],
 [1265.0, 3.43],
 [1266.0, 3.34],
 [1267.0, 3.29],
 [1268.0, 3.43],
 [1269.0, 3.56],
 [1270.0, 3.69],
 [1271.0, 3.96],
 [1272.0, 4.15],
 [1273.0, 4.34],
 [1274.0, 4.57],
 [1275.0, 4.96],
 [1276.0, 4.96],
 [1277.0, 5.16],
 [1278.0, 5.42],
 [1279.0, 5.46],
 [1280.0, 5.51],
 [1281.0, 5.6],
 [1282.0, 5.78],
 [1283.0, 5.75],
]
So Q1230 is 5.37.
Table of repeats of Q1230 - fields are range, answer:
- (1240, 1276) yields 4.14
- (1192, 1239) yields 5.54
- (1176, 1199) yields 5.64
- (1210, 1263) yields 4.94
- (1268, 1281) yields 4.63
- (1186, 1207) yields 5.62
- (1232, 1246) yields 4.43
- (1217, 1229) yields 6.01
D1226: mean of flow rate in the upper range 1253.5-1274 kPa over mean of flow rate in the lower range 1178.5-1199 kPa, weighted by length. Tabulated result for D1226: 0.72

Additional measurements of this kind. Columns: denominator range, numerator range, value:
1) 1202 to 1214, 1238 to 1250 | 0.76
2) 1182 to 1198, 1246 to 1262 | 0.79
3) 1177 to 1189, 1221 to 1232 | 1.05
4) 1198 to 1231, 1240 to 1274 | 0.72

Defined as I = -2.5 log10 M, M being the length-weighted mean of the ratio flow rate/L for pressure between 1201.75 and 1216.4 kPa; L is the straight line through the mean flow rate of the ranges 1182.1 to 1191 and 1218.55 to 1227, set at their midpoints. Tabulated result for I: 0.095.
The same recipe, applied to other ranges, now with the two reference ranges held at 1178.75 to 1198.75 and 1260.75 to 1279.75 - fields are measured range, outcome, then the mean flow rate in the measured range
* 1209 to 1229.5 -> -0.14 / 5.73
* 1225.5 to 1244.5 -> -0.02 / 4.88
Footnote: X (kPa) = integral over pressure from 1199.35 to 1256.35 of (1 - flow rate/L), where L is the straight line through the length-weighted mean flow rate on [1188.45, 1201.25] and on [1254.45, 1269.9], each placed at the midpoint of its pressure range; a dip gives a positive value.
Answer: -3.1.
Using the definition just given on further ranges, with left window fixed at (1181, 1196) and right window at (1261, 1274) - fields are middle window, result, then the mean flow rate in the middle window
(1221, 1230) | -2.5 kPa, 5.99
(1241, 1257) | -0.6 kPa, 4.3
